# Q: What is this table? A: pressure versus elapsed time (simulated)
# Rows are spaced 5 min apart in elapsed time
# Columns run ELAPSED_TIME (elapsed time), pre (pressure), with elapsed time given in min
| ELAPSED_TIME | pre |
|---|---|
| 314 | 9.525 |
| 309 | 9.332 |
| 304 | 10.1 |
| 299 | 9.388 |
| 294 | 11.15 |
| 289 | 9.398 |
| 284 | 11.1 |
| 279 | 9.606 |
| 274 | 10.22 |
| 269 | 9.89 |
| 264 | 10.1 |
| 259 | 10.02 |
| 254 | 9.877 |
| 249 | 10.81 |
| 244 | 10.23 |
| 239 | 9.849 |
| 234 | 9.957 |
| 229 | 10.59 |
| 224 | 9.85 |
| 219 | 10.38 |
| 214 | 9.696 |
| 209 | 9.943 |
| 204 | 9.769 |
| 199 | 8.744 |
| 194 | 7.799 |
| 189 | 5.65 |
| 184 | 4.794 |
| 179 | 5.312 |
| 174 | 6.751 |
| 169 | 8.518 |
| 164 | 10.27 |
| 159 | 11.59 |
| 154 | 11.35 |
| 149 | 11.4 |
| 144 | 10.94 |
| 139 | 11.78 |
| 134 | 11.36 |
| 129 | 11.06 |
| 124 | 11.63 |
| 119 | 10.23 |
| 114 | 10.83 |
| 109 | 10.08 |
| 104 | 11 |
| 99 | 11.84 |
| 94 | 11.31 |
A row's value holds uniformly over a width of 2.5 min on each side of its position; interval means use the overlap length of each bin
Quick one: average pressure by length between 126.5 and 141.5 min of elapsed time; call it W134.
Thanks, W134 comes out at 11.4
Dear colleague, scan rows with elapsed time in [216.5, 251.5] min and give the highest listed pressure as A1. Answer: 10.81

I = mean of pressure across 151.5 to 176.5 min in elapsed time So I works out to 9.7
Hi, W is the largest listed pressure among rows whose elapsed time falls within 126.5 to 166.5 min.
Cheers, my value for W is 11.78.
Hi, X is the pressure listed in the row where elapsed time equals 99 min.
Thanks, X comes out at 11.84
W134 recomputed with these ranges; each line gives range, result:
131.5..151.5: 11.4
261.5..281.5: 9.95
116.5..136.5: 11.1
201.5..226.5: 9.93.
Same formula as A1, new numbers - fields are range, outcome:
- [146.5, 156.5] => 11.4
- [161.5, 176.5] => 10.27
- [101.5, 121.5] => 11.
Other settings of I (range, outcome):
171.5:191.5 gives 5.63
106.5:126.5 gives 10.7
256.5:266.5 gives 10.1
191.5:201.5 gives 8.27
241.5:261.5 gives 10.2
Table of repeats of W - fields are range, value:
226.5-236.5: 10.59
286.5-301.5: 11.15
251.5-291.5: 11.1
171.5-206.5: 9.769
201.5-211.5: 9.943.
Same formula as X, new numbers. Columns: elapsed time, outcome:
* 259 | 10.02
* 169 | 8.518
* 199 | 8.744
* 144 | 10.94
